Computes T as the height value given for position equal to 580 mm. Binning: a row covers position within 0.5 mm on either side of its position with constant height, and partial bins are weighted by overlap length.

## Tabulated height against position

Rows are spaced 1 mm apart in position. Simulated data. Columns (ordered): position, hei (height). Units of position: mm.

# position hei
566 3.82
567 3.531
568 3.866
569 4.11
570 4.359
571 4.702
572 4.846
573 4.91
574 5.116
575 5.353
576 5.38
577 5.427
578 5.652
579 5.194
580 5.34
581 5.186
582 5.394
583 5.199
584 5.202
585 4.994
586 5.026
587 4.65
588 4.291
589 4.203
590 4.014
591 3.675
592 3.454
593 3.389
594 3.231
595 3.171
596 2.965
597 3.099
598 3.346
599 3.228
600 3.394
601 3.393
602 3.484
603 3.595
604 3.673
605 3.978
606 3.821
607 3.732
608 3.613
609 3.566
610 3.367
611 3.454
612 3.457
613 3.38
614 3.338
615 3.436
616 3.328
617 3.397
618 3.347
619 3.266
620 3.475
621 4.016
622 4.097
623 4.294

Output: 5.34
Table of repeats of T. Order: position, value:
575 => 5.353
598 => 3.346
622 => 4.097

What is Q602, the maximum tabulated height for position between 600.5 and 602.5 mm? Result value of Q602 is 3.484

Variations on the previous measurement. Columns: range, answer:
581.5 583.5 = 5.394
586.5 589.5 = 4.65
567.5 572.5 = 4.846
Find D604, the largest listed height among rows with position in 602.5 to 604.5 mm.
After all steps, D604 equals 3.673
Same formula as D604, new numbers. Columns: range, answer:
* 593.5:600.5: 3.394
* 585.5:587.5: 5.026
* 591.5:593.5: 3.454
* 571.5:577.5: 5.427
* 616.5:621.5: 4.016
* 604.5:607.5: 3.978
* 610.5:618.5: 3.457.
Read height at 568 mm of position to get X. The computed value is 3.866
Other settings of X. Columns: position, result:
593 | 3.389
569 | 4.11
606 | 3.821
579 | 5.194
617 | 3.397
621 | 4.016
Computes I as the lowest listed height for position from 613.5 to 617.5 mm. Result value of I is 3.328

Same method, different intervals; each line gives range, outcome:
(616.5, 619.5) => 3.266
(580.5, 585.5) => 4.994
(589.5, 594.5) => 3.231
